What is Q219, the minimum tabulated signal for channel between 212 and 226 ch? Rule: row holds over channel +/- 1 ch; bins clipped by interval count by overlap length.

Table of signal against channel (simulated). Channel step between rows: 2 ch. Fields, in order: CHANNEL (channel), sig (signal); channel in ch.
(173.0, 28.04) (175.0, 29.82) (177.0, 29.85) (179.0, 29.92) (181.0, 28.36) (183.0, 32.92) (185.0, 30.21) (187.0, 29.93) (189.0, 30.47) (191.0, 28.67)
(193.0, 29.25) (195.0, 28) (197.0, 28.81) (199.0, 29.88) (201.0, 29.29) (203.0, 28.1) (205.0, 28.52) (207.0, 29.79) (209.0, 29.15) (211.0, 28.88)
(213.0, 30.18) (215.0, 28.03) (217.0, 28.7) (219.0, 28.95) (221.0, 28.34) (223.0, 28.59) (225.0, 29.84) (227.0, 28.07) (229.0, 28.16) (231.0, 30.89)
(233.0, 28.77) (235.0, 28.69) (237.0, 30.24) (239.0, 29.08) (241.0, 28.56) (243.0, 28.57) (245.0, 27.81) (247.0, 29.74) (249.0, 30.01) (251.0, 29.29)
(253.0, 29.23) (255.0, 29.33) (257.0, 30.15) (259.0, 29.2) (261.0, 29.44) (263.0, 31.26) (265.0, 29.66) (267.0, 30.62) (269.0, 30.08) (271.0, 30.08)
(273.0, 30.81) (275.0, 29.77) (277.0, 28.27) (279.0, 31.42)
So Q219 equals 28.03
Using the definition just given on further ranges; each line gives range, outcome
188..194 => 28.67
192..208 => 28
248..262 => 29.2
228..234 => 28.16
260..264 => 29.44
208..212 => 28.88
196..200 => 28.81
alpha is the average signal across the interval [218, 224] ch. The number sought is 28.6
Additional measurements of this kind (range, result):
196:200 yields 29.3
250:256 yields 29.3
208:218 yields 29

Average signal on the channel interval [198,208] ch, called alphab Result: 29.1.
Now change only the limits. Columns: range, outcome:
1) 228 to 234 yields 29.3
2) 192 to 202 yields 29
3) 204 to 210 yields 29.2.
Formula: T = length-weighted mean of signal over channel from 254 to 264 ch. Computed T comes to 29.9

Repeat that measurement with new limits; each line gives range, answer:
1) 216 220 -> 28.8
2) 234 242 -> 29.1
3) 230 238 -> 29.6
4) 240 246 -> 28.3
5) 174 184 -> 30.2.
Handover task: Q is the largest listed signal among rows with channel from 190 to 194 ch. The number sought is 29.25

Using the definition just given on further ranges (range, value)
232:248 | 30.24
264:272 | 30.62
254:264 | 31.26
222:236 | 30.89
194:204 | 29.88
